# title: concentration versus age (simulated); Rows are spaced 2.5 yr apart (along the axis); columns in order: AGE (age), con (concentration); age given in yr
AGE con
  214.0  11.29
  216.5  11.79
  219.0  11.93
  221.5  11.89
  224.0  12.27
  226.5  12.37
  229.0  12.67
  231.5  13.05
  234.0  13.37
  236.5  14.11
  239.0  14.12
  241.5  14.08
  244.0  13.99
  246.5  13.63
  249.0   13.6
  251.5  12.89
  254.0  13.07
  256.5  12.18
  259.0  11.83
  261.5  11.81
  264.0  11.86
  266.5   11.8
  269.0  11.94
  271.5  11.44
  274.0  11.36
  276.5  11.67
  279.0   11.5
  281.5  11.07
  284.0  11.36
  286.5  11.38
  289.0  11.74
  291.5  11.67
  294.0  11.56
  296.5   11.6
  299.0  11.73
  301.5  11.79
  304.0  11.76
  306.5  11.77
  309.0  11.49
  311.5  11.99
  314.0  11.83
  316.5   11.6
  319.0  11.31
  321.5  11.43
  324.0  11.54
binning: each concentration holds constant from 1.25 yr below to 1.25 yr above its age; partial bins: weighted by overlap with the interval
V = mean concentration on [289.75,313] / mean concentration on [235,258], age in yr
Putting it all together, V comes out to 0.9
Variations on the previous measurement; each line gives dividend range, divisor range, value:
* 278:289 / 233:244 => 0.82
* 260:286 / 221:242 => 0.88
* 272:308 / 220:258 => 0.88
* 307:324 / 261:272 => 0.98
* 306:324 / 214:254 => 0.89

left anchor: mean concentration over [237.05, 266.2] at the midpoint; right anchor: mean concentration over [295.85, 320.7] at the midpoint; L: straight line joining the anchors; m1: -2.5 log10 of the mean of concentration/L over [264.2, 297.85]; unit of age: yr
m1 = 0.07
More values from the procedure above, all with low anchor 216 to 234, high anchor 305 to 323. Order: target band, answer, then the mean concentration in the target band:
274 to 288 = 0.05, 11.4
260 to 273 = 0.02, 11.8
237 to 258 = -0.11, 13.4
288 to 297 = 0.02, 11.6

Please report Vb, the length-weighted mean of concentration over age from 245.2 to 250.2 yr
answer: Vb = 13.6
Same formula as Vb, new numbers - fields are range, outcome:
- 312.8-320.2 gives 11.6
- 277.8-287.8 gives 11.3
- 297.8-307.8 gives 11.8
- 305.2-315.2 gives 11.8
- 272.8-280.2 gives 11.5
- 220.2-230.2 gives 12.3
